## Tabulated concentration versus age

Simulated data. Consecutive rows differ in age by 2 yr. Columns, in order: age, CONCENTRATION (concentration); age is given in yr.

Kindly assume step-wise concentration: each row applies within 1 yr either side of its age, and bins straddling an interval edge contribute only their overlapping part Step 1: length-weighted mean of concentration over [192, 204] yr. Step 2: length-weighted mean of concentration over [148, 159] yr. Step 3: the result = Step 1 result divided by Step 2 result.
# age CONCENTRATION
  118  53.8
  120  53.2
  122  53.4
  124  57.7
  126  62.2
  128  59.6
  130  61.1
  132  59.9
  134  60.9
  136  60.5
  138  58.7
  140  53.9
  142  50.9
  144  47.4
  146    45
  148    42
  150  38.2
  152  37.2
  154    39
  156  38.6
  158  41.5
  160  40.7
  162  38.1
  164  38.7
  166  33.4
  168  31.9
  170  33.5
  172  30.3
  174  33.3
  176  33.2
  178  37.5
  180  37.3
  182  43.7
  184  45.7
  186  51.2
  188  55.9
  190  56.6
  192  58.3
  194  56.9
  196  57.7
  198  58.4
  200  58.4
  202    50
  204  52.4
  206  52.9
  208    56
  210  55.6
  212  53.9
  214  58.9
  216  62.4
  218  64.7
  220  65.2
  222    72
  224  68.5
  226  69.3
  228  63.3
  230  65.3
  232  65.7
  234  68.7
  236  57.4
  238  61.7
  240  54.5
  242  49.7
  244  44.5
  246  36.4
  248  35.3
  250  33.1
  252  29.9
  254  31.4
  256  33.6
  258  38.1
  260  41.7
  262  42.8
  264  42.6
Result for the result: 1.43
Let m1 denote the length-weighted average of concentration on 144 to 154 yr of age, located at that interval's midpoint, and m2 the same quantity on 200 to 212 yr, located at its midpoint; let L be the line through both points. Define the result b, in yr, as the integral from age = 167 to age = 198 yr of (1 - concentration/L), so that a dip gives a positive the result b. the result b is 2.7 yr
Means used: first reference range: 41.1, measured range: 44.7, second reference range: 53.8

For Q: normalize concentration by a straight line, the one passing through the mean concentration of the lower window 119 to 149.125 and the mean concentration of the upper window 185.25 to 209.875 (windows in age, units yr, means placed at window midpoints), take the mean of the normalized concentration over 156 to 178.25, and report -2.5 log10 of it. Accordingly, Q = 0.47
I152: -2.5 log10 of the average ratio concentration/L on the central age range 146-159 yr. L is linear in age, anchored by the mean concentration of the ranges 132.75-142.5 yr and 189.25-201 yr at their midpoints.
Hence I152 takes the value 0.397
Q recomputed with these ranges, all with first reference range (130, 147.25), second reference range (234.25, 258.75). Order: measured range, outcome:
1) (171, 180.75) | 0.43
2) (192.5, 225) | -0.25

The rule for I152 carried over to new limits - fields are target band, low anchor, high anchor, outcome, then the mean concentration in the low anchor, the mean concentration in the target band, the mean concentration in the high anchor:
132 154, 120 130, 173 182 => 0.03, 58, 49.5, 36.3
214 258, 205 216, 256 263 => -0.11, 56.1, 53.7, 39.8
